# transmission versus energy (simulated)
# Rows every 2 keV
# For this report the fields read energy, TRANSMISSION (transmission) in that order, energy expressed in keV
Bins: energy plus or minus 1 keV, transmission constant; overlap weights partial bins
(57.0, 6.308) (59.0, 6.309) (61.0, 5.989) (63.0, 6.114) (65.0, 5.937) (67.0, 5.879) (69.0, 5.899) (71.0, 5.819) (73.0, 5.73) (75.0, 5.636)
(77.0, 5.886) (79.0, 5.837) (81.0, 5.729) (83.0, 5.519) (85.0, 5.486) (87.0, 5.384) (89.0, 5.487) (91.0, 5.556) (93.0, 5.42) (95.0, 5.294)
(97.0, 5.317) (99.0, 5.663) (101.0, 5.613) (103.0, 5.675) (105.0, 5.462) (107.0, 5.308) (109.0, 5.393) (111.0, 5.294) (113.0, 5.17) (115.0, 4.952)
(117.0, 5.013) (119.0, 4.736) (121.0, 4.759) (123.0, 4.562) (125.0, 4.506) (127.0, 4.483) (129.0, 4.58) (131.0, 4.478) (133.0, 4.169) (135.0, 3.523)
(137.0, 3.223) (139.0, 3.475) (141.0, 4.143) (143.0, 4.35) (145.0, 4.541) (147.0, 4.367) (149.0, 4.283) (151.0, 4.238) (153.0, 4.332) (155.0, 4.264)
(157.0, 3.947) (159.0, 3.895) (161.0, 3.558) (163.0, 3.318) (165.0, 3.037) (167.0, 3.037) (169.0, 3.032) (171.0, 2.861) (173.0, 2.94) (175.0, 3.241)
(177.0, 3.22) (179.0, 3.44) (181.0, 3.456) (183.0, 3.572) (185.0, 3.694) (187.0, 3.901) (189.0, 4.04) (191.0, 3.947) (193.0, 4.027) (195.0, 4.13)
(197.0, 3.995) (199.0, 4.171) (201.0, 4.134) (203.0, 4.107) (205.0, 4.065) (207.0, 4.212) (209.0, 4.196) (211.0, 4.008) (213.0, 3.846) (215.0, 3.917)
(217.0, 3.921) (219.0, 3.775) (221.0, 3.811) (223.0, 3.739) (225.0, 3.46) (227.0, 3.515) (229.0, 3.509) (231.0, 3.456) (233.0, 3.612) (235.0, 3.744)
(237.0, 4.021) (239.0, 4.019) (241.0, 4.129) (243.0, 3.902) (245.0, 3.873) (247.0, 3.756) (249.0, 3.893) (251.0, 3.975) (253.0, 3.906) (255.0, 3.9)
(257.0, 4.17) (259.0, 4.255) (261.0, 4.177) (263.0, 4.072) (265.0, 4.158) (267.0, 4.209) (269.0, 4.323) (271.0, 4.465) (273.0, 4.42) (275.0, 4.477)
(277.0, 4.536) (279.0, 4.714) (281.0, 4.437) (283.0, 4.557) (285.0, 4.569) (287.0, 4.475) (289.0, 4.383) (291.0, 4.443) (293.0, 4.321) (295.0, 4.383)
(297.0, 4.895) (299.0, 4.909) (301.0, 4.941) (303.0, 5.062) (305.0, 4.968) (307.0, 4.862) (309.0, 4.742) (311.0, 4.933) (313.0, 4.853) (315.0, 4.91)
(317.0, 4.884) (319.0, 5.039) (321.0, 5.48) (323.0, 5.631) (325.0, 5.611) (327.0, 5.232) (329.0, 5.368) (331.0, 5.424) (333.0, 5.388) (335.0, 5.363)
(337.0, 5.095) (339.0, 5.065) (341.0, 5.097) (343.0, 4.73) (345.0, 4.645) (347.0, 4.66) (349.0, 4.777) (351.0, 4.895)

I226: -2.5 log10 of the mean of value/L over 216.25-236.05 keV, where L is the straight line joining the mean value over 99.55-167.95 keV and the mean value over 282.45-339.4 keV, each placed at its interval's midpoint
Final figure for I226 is 0.27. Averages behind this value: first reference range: 4.41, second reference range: 4.96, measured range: 3.65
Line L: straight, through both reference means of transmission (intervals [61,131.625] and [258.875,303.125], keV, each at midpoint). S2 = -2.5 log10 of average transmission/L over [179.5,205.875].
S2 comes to 0.24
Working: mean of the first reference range 5.37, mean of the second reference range 4.48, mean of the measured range 3.93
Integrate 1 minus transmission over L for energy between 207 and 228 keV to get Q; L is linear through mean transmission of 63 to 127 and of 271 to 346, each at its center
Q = 5.2 keV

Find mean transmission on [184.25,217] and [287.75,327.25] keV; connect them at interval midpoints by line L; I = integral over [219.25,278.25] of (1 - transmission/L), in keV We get 6.0 keV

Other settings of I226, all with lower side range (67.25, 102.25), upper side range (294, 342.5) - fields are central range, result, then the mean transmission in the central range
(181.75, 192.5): 0.369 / 3.83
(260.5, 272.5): 0.221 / 4.24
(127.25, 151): 0.311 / 4.12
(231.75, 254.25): 0.327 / 3.89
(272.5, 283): 0.146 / 4.53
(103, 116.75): 0.055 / 5.28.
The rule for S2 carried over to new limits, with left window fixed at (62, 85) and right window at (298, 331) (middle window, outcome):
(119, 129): 0.23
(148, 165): 0.38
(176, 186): 0.50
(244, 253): 0.34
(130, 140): 0.43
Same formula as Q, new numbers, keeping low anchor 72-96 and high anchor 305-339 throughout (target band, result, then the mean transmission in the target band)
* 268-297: 4.2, 4.48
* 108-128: 2.3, 4.89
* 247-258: 2.8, 3.95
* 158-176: 7.4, 3.21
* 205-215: 2.4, 4.05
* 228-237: 2.9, 3.63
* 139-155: 3.5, 4.27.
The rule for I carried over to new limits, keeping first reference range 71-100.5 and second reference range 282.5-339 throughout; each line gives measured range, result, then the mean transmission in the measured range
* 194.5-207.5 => 2.84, 4.11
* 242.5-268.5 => 5.51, 4.03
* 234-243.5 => 2.19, 3.97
